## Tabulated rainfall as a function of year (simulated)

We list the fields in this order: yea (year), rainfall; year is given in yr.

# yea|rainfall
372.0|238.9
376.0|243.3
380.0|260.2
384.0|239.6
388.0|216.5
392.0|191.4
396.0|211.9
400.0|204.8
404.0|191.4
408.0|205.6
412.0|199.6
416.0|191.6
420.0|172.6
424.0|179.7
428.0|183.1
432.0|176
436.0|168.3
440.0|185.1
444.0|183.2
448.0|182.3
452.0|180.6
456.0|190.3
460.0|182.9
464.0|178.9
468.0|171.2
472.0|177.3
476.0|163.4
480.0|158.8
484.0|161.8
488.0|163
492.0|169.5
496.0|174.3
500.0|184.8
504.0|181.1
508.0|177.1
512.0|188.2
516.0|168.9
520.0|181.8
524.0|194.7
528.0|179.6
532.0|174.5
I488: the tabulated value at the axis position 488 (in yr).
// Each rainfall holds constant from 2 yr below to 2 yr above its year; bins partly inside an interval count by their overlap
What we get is 163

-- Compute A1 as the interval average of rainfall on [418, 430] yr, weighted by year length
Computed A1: 178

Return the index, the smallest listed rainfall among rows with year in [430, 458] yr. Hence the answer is 168.3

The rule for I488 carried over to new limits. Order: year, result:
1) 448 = 182.3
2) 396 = 211.9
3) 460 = 182.9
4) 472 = 177.3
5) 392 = 191.4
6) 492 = 169.5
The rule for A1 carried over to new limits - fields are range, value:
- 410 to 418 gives 196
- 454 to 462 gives 187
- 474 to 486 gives 161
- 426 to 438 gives 176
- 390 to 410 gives 201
